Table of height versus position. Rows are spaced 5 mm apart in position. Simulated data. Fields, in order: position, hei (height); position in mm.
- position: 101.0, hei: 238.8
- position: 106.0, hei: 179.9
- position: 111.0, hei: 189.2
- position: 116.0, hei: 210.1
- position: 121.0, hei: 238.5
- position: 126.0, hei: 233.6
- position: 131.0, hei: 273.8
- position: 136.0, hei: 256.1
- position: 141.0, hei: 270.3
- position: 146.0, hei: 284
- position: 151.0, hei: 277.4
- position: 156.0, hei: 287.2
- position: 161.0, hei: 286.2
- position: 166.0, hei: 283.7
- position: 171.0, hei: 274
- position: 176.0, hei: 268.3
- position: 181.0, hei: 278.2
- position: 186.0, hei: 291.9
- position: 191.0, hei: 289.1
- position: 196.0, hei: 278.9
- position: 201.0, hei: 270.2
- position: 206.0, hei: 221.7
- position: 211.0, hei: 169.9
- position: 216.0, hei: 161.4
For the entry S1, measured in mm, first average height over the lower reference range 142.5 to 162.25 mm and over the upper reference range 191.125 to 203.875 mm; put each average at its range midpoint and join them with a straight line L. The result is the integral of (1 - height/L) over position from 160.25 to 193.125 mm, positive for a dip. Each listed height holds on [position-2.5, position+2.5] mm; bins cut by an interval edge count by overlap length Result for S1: -0.3 mm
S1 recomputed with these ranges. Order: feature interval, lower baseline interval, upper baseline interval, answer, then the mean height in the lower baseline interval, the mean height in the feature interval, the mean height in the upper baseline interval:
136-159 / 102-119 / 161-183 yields -3.0 mm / 198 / 277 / 277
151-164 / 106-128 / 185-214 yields -3.0 mm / 213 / 285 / 250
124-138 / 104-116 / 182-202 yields -2.7 mm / 190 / 255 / 283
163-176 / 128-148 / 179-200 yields 0.1 mm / 270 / 277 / 284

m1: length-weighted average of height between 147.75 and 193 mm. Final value 282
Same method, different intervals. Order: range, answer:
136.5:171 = 279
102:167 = 251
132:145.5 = 267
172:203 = 279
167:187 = 277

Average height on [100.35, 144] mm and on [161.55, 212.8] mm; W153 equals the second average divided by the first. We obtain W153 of 1.14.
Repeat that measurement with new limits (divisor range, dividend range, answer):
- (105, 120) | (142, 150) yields 1.41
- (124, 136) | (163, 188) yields 1.09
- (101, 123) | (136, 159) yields 1.34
